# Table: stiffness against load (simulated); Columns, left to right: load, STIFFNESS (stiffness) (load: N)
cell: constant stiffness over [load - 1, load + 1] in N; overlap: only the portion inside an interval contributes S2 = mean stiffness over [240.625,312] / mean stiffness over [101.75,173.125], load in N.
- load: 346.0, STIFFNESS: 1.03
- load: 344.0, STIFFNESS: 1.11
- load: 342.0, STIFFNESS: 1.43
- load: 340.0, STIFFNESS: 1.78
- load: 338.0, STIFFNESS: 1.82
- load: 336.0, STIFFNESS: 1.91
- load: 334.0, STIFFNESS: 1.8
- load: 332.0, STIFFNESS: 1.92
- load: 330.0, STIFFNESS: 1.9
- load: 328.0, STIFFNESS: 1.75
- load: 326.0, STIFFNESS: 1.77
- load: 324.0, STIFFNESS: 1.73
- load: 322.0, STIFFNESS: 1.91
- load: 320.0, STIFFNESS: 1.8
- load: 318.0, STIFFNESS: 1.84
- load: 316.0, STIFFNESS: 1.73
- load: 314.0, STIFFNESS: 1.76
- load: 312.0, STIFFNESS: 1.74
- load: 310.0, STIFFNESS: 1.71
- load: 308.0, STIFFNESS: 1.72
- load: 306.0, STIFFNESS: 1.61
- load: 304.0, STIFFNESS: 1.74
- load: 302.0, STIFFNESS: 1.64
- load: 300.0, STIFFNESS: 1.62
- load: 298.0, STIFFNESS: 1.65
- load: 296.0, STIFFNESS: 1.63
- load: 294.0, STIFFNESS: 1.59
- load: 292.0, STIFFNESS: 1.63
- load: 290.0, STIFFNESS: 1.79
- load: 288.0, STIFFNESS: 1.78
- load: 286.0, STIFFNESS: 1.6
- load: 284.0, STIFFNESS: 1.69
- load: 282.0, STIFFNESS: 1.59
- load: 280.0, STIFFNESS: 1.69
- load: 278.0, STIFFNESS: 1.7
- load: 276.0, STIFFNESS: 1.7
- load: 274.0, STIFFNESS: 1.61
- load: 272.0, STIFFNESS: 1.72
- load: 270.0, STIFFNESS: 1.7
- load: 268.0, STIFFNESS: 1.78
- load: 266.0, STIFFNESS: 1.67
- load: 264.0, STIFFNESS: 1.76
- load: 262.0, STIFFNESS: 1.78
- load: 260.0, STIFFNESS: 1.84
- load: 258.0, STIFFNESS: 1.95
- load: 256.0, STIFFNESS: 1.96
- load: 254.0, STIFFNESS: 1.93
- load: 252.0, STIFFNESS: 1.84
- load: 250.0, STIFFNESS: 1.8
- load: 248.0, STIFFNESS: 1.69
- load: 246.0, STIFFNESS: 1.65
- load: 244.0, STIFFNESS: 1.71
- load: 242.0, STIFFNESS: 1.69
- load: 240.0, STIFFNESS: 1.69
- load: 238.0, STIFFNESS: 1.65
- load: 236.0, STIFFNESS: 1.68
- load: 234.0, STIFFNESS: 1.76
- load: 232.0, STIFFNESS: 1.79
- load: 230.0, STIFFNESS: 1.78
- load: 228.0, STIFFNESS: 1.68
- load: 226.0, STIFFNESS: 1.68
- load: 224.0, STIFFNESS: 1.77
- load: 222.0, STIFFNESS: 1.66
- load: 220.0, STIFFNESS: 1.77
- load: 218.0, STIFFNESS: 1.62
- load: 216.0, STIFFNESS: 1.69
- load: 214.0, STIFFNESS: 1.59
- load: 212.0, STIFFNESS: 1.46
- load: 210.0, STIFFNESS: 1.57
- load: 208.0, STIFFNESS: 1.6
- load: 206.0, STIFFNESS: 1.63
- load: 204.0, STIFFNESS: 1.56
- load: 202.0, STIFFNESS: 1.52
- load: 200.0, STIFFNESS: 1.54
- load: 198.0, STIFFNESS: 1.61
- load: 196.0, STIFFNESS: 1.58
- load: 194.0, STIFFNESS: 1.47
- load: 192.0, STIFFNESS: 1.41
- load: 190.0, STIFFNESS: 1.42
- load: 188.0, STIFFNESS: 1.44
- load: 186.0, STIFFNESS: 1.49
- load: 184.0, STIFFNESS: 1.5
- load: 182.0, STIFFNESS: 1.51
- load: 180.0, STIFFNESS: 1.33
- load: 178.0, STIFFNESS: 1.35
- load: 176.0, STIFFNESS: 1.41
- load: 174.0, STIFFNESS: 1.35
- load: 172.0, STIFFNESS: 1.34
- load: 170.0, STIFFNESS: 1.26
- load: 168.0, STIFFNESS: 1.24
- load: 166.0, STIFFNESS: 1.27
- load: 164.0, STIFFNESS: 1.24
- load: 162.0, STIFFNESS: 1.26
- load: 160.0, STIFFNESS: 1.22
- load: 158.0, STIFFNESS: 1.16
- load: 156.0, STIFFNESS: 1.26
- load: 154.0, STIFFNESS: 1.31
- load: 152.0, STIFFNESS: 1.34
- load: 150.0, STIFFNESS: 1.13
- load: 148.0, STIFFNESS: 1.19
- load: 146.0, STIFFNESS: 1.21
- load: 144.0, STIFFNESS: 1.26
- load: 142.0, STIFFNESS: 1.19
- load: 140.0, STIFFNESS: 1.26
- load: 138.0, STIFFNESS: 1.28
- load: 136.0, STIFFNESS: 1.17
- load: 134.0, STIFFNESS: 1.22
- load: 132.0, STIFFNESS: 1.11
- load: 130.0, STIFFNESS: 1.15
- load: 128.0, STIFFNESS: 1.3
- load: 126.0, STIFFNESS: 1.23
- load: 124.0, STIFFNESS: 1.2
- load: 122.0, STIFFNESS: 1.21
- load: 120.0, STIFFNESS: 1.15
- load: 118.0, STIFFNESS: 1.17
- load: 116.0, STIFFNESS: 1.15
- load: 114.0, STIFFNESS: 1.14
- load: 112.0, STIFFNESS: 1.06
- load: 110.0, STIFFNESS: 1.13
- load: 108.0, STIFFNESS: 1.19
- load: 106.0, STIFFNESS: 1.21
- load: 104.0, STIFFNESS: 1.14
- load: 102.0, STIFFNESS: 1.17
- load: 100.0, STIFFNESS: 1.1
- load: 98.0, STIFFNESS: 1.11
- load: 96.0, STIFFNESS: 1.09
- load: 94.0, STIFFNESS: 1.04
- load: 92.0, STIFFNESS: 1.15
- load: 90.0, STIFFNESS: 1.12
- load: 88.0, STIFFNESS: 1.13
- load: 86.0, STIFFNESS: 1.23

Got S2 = 1.4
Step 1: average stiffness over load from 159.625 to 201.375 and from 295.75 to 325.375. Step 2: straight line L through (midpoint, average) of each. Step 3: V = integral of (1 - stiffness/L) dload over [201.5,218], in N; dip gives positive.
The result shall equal -1.3 N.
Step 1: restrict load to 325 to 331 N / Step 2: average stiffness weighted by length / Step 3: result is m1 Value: 1.81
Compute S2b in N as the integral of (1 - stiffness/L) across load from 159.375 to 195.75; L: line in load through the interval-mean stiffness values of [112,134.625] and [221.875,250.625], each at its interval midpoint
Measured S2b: 1.74 N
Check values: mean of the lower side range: 1.18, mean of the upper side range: 1.71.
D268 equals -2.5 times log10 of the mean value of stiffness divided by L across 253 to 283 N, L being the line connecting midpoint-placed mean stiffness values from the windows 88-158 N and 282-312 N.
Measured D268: -0.11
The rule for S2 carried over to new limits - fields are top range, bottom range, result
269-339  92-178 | 1.43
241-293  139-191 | 1.33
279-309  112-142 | 1.40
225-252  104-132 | 1.46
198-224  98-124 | 1.40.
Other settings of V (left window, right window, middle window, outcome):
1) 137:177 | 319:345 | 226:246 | -3.2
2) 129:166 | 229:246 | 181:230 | -1.2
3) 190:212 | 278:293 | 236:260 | -2.3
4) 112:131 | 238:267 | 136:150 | 0.6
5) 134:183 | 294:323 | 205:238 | -4.8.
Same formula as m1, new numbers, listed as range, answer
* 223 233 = 1.74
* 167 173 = 1.28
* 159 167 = 1.25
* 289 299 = 1.66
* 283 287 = 1.65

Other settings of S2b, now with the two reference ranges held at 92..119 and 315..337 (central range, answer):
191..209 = -1.5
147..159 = 0.5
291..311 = 1.0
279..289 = 0.1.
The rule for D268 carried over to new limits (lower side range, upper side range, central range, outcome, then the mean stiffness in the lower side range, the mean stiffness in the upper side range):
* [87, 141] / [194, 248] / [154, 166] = 0.111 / 1.16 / 1.65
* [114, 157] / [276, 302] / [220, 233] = -0.170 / 1.21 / 1.66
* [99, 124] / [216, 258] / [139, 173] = 0.099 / 1.15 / 1.74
